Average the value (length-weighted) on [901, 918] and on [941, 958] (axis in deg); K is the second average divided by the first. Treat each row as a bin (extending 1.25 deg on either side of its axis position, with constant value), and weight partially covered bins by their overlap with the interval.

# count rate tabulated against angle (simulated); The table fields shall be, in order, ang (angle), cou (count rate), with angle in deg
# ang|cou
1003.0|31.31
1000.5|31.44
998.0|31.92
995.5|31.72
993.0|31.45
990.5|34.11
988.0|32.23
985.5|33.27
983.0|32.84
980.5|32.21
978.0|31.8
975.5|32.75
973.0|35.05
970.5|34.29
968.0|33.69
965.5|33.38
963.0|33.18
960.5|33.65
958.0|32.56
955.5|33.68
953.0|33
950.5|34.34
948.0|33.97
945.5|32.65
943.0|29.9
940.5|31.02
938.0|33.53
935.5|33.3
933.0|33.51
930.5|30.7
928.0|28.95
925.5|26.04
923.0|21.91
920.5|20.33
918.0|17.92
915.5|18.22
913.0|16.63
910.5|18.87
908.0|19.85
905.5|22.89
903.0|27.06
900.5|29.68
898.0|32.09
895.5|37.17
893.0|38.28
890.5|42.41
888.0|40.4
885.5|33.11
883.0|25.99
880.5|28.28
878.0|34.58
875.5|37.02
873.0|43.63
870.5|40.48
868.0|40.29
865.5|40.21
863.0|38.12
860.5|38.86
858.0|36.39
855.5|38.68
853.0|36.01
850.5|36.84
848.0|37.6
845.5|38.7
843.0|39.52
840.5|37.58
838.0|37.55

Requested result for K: 1.6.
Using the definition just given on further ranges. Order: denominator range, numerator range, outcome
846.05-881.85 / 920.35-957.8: 0.82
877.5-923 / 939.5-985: 1.19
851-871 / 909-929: 0.55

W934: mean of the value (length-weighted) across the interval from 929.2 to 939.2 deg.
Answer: 32.7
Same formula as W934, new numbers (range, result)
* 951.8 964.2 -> 33.2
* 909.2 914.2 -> 17.8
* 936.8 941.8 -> 32.2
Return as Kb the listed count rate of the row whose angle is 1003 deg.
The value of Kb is 31.31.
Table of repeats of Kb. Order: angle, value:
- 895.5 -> 37.17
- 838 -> 37.55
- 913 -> 16.63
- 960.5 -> 33.65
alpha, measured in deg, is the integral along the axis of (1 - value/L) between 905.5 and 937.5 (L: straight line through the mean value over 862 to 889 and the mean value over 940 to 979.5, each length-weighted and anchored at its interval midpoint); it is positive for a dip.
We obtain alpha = 9.7 deg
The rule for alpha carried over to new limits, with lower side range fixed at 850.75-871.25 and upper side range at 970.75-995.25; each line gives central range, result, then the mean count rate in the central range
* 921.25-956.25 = 3.9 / 31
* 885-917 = 6.9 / 28.8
